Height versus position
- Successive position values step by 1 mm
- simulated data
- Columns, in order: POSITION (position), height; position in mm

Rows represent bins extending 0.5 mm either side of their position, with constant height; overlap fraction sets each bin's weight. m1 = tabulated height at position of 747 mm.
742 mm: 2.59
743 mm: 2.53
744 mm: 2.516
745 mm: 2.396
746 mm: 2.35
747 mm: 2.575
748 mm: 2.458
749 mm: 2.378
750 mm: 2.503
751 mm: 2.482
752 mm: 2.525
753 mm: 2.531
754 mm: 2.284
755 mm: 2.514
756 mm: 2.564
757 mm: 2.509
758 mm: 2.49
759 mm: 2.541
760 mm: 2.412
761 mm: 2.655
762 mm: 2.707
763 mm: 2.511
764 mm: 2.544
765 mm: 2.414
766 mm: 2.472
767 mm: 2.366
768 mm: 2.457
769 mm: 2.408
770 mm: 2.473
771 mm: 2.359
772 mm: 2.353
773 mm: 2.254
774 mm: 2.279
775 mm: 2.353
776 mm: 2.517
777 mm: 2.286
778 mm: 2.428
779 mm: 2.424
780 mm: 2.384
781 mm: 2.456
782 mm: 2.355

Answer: 2.575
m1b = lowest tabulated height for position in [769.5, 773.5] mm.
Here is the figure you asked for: 2.254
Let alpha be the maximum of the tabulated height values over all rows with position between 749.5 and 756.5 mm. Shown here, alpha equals 2.564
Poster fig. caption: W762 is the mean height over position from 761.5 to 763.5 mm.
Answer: 2.61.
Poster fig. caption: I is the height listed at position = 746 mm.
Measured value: 2.35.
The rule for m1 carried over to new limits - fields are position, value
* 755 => 2.514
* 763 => 2.511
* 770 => 2.473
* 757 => 2.509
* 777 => 2.286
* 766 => 2.472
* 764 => 2.544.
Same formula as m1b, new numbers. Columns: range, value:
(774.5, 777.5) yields 2.286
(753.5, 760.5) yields 2.284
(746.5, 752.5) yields 2.378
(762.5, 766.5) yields 2.414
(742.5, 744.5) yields 2.516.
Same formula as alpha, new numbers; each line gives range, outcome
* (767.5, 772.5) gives 2.473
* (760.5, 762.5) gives 2.707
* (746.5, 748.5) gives 2.575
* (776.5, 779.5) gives 2.428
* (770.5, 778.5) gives 2.517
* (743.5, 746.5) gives 2.516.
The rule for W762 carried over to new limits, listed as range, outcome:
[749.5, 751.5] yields 2.49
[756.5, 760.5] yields 2.49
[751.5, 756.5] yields 2.48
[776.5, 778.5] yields 2.36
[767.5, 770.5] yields 2.45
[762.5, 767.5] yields 2.46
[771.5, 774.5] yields 2.3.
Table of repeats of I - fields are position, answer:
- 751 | 2.482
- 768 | 2.457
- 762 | 2.707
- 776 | 2.517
